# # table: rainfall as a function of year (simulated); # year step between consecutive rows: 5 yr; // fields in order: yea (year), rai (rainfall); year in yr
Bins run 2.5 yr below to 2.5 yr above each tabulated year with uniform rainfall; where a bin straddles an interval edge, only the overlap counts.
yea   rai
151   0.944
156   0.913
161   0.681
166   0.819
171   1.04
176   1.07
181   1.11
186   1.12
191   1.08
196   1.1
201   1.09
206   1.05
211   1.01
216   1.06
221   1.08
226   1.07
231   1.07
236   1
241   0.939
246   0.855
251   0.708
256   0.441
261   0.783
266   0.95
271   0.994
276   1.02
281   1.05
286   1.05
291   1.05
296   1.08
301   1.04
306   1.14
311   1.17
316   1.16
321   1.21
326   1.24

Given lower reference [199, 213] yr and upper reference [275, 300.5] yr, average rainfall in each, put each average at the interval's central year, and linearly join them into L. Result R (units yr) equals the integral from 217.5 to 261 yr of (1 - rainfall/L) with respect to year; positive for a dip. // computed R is 6.5 yr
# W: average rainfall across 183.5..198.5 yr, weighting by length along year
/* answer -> 1.1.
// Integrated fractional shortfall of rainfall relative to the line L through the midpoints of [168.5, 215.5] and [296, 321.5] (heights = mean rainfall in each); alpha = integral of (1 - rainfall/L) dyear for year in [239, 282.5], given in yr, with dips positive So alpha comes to 10.0 yr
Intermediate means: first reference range 1.07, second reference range 1.13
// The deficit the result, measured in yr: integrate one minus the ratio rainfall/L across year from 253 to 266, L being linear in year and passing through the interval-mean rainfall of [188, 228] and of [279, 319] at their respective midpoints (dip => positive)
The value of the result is 4.8 yr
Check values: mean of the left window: 1.07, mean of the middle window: 0.681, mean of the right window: 1.09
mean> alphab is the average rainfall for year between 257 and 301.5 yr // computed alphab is 0.981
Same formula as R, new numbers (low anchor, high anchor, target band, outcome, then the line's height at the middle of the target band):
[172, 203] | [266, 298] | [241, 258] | 5.5 yr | 1.05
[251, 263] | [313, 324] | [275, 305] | -4.4 yr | 0.926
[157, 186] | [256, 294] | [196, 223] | -3.0 yr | 0.955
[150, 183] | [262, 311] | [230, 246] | 0.4 yr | 0.998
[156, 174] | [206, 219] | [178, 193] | -2.6 yr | 0.939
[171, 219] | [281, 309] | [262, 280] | 1.6 yr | 1.07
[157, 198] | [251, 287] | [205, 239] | -3.9 yr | 0.94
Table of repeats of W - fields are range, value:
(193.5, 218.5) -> 1.06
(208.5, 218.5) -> 1.04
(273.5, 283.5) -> 1.03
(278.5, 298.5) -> 1.06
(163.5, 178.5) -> 0.976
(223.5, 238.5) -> 1.05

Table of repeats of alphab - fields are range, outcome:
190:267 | 0.953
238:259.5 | 0.744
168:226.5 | 1.07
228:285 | 0.898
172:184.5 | 1.09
